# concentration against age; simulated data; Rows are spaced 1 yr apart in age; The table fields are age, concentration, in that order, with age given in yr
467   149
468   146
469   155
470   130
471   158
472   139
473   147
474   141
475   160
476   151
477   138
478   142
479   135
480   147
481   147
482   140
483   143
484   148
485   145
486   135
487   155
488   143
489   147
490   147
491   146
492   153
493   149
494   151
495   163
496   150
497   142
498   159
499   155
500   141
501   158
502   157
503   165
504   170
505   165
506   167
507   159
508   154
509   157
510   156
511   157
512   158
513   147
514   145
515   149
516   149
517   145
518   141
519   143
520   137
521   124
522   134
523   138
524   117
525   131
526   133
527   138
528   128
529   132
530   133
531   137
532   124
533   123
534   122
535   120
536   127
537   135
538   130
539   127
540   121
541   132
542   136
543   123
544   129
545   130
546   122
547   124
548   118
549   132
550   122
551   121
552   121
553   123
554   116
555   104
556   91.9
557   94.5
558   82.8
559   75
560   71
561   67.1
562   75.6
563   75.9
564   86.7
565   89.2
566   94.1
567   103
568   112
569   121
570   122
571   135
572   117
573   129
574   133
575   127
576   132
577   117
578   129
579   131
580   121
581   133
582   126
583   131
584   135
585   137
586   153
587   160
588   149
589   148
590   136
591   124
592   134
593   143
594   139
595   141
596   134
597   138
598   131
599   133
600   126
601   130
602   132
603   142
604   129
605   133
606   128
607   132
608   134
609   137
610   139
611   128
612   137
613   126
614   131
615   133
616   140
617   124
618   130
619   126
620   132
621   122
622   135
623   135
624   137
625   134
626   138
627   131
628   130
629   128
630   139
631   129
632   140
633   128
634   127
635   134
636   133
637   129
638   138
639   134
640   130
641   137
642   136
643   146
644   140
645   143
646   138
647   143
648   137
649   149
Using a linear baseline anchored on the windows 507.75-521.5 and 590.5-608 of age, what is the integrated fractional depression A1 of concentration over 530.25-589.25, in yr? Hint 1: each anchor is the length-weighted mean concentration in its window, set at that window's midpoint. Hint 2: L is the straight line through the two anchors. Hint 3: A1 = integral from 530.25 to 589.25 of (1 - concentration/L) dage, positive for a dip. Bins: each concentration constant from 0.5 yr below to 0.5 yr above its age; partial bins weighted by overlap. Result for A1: 8.8 yr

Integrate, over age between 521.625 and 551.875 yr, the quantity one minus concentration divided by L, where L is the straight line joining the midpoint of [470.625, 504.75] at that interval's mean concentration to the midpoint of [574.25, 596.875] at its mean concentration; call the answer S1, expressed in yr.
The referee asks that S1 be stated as 3.1 yr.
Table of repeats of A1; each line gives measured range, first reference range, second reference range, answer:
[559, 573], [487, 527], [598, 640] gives 4.2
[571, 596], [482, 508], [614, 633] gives 0.7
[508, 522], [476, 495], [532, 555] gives -1.2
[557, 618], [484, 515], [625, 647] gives 7.4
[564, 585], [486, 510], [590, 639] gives 2.8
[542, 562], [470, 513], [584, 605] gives 4.8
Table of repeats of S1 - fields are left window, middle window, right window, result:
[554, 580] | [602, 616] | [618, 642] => -1.1 yr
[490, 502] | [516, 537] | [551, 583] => 0.2 yr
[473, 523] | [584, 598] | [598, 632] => -0.5 yr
